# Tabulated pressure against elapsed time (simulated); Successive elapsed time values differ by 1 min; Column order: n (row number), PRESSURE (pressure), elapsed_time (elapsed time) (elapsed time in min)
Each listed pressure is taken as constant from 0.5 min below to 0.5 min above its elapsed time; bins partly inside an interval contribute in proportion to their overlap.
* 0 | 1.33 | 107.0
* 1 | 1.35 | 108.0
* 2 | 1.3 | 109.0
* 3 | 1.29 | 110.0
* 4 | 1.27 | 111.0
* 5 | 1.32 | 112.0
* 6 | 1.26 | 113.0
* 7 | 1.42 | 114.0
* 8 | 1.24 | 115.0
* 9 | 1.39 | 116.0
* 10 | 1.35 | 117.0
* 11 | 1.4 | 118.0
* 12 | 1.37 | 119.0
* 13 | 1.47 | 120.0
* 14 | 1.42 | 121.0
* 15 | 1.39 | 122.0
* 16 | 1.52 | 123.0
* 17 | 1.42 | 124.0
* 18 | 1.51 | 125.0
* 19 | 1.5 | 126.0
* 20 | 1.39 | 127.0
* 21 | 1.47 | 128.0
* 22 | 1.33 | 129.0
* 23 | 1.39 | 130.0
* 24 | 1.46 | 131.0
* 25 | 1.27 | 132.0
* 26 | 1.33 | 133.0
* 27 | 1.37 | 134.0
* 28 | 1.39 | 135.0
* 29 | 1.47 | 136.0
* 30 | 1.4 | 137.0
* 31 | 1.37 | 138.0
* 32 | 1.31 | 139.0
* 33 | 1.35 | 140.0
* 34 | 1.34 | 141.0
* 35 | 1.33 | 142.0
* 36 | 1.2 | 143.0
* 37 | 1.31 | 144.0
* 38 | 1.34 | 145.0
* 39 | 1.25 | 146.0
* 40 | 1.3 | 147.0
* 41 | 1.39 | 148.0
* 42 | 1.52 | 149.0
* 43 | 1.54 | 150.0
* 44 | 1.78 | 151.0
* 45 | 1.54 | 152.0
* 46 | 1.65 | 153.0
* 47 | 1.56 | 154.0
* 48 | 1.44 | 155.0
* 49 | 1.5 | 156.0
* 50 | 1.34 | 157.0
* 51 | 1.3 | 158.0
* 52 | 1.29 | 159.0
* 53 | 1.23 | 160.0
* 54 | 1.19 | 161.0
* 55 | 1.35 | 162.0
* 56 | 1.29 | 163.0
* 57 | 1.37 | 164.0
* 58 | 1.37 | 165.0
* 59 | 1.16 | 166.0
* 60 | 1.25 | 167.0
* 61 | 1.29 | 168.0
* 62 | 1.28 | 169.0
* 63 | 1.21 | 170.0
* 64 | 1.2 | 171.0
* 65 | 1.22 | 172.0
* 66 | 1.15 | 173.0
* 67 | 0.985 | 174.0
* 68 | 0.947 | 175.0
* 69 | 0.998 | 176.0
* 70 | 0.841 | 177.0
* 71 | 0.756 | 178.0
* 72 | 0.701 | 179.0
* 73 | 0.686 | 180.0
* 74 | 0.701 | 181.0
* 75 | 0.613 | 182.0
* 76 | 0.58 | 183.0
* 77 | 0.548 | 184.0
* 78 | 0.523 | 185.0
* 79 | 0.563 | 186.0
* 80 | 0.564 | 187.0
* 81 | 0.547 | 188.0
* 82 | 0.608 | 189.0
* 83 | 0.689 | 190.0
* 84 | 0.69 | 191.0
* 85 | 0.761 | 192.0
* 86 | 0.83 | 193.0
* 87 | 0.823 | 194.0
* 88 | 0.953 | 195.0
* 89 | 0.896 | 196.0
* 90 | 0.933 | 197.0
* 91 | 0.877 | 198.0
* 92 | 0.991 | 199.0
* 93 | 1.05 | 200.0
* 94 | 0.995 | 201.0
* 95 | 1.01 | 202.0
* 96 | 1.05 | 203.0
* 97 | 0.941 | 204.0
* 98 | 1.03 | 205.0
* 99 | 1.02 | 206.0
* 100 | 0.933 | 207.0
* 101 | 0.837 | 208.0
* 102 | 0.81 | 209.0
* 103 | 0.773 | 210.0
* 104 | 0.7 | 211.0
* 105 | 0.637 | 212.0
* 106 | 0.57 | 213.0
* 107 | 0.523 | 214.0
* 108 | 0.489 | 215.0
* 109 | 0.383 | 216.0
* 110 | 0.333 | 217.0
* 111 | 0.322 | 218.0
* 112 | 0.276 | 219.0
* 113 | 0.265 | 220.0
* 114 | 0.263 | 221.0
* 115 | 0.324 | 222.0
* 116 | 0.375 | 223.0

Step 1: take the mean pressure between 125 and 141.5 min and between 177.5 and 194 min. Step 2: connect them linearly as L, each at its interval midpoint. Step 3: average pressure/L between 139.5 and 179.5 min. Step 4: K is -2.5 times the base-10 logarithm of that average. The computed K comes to -0.25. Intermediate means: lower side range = 1.39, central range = 1.28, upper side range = 0.653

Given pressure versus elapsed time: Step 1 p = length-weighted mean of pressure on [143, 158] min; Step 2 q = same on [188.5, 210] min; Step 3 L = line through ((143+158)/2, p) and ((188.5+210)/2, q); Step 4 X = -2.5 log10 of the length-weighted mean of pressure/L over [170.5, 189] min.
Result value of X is 0.40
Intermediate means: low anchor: 1.45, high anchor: 0.889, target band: 0.78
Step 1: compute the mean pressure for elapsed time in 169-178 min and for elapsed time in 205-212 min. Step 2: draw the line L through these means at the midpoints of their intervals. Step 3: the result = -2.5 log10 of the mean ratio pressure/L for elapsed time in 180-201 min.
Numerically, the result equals 0.27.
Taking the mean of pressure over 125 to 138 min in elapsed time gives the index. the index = 1.4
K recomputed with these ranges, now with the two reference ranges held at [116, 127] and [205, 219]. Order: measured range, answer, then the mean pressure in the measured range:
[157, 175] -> -0.19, 1.24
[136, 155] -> -0.17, 1.42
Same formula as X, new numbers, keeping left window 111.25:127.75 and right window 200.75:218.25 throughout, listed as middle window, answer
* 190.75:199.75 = -0.03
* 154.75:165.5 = -0.20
